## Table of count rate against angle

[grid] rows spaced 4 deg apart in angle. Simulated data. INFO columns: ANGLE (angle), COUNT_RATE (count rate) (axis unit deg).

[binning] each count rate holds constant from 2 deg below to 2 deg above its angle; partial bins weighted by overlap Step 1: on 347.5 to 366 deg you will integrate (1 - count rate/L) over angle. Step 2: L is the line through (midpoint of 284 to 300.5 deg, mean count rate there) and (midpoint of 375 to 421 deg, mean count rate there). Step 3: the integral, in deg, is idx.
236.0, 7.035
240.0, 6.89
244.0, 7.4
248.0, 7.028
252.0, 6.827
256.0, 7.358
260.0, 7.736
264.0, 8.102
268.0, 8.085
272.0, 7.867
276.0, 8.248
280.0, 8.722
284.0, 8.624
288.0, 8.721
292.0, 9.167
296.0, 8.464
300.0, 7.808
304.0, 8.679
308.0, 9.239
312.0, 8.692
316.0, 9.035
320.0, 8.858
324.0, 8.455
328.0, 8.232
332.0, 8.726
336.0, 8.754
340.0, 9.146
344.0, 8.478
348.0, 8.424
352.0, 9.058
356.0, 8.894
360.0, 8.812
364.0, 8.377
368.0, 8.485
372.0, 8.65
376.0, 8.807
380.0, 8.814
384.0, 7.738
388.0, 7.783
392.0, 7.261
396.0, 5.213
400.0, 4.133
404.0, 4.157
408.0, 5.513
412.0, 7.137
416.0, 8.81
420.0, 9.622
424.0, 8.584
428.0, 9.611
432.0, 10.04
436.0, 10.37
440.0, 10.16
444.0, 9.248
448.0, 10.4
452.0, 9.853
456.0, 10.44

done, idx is -2.7 deg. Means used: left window 8.62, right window 6.99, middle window 8.74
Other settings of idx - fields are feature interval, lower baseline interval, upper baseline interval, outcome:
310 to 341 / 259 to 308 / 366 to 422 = -2.90 deg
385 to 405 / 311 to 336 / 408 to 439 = 6.73 deg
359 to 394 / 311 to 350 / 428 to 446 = 3.49 deg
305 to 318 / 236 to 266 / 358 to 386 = -1.72 deg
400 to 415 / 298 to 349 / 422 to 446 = 6.07 deg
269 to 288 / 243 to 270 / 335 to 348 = -1.35 deg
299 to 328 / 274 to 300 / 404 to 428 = -0.89 deg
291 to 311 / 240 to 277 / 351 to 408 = -2.93 deg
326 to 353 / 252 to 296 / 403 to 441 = -1.15 deg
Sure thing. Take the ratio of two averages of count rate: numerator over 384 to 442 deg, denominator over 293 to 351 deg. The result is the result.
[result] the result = 0.9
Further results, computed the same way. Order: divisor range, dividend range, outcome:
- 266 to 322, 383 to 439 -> 0.89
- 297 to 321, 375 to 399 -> 0.85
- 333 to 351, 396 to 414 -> 0.60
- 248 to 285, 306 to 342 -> 1.12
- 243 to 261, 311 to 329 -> 1.20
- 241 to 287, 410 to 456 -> 1.21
